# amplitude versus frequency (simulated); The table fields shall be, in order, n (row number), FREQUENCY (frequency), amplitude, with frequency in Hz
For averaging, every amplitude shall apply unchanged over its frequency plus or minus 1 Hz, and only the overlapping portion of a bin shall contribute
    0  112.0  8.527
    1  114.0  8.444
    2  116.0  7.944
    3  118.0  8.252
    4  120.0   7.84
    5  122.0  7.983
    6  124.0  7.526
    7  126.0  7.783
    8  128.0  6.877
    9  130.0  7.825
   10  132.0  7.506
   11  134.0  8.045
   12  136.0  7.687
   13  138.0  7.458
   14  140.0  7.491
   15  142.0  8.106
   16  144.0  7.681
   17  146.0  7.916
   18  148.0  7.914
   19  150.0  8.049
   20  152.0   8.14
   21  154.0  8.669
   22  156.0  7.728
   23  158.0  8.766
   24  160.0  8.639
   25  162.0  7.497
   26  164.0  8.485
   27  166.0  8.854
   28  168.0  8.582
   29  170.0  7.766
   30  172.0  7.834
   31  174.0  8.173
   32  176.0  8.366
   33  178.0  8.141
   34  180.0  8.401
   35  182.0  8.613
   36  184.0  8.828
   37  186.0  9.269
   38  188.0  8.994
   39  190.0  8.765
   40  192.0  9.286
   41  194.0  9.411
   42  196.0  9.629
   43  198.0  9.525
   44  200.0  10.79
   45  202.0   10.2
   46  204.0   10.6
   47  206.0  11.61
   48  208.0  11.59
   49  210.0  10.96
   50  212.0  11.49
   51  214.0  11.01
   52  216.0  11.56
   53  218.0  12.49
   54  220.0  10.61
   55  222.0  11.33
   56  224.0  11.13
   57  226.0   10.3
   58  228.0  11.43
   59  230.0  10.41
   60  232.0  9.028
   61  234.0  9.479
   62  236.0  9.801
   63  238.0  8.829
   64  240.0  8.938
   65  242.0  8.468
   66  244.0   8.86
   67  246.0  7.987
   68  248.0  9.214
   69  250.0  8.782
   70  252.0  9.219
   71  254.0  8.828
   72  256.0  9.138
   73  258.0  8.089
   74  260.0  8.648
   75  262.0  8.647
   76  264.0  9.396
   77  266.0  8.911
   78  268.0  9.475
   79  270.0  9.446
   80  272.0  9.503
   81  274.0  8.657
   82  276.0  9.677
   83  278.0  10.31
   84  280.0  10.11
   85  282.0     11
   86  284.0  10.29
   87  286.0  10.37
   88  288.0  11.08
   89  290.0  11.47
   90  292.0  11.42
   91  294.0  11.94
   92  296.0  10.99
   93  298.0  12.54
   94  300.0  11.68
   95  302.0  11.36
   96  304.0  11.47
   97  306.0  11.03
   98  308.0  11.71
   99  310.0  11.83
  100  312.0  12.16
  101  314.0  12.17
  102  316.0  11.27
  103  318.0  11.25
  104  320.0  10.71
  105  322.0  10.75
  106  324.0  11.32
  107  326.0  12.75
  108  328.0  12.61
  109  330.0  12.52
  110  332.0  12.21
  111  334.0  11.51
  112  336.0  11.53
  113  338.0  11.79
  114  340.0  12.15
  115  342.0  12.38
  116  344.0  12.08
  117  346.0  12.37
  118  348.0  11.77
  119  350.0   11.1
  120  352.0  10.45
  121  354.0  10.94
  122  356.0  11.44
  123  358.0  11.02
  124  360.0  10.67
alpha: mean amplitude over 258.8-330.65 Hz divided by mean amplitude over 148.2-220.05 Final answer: 1.16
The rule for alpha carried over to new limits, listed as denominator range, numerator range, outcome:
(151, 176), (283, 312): 1.38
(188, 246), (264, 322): 1.06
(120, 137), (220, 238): 1.34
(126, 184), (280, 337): 1.43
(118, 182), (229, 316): 1.26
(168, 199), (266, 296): 1.18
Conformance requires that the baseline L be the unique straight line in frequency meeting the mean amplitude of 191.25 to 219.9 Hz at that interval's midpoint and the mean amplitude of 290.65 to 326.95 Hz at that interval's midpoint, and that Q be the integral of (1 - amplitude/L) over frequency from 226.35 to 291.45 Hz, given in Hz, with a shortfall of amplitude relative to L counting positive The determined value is 9.7 Hz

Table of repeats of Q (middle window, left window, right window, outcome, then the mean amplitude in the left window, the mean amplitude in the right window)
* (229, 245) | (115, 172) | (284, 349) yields 1.18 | 7.96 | 11.7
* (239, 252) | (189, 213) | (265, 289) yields 1.71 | 10.3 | 9.9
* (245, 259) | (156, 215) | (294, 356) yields 2.25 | 9.29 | 11.7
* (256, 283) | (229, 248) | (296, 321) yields 2.22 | 9.1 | 11.6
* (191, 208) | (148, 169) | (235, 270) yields -3.24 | 8.32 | 8.91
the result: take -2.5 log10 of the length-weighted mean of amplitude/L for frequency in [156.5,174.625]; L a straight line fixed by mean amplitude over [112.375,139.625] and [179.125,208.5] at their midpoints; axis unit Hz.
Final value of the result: 0.08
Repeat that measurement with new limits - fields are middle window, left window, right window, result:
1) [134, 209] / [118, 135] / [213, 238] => 0.04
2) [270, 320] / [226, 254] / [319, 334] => -0.01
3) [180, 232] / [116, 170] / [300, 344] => -0.11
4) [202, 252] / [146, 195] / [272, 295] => -0.08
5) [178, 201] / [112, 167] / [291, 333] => -0.01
